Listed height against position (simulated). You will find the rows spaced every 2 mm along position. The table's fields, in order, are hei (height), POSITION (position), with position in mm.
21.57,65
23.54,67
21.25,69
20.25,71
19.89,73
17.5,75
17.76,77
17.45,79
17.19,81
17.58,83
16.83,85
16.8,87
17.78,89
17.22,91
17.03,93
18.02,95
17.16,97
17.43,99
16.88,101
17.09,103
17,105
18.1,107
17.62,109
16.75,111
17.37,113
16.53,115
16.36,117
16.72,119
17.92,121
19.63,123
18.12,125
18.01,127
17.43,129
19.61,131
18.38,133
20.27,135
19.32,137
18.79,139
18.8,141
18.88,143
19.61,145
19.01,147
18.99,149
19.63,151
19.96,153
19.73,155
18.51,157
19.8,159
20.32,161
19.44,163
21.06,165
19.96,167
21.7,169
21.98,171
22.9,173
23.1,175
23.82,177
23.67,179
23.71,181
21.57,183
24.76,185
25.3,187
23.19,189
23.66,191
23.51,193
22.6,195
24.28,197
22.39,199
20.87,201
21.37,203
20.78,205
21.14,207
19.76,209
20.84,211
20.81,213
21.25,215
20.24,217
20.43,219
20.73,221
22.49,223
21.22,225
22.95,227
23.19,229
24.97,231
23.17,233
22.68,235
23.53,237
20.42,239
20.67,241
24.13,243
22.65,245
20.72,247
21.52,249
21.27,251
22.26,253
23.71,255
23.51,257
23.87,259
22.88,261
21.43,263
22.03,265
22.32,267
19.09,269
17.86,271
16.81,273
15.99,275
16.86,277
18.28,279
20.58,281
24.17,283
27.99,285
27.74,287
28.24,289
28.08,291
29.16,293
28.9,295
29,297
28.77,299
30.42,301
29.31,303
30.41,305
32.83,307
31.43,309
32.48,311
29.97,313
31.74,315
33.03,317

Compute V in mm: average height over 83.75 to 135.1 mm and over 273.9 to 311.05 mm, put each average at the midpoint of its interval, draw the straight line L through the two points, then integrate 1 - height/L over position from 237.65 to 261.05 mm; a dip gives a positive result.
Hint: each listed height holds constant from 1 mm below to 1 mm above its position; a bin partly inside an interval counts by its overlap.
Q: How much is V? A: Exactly 2.2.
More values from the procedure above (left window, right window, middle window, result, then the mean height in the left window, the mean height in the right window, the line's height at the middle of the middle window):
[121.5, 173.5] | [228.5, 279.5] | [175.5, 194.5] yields -3.2 mm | 19.6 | 21.4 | 20.2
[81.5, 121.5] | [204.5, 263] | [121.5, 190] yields -4.8 mm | 17.2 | 22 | 19.2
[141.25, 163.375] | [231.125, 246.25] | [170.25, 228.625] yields -3.2 mm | 19.4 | 22.6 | 21.1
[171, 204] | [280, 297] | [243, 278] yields 6.6 mm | 23.1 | 27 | 25.9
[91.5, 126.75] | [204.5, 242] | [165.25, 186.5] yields -3.0 mm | 17.4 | 21.7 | 19.9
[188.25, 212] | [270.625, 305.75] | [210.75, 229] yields 1.1 mm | 22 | 25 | 22.7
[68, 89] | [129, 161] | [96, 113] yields 1.3 mm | 18.2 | 19.3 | 18.6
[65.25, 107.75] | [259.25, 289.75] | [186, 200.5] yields -2.5 mm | 18.1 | 21.5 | 20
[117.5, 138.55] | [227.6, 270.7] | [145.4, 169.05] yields -0.4 mm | 18.5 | 22.3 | 19.4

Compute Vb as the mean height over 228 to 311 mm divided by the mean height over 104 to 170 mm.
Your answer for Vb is 1.28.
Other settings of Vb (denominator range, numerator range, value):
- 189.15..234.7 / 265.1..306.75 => 1.12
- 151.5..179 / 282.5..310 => 1.39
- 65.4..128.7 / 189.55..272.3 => 1.22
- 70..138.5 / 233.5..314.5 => 1.37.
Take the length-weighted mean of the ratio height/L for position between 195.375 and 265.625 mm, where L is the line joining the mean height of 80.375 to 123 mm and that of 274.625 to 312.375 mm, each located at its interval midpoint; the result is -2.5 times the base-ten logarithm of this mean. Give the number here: 0.09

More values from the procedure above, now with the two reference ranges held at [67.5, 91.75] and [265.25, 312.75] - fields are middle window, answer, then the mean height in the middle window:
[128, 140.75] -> 0.07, 19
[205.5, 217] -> 0.11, 20.7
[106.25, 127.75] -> 0.12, 17.5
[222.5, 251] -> 0.06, 22.4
